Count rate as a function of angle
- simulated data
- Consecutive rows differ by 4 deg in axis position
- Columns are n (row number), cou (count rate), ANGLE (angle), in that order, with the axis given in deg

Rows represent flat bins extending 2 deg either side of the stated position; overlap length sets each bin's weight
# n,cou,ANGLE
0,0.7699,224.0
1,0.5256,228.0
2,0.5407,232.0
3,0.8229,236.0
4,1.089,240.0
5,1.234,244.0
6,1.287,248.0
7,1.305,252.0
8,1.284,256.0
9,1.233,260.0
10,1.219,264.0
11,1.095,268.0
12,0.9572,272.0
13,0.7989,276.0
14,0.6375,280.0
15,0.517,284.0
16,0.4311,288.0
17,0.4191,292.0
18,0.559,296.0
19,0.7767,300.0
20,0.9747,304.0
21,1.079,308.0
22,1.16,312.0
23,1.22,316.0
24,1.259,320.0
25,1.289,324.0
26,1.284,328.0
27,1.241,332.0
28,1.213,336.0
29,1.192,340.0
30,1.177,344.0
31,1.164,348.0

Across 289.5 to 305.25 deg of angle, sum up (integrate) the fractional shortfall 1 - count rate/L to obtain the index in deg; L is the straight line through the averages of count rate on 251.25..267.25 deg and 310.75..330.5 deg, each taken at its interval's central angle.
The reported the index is 7.4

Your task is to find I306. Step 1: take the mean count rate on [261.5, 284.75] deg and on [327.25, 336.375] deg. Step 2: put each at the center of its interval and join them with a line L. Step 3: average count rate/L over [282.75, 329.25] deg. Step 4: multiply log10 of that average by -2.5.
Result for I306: 0.216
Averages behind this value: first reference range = 0.898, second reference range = 1.25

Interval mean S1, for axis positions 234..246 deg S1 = 1.05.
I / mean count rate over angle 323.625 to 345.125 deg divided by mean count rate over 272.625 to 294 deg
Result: 2.10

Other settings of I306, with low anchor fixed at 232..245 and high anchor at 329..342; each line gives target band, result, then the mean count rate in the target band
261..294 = 0.334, 0.774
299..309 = 0.198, 0.947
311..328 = -0.058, 1.24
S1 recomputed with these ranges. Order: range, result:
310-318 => 1.19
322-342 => 1.24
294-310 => 0.847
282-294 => 0.456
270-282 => 0.798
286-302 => 0.546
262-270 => 1.16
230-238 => 0.682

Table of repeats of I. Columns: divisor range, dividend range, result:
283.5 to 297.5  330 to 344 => 2.55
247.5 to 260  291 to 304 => 0.51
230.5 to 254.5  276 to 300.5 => 0.53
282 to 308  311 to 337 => 1.91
